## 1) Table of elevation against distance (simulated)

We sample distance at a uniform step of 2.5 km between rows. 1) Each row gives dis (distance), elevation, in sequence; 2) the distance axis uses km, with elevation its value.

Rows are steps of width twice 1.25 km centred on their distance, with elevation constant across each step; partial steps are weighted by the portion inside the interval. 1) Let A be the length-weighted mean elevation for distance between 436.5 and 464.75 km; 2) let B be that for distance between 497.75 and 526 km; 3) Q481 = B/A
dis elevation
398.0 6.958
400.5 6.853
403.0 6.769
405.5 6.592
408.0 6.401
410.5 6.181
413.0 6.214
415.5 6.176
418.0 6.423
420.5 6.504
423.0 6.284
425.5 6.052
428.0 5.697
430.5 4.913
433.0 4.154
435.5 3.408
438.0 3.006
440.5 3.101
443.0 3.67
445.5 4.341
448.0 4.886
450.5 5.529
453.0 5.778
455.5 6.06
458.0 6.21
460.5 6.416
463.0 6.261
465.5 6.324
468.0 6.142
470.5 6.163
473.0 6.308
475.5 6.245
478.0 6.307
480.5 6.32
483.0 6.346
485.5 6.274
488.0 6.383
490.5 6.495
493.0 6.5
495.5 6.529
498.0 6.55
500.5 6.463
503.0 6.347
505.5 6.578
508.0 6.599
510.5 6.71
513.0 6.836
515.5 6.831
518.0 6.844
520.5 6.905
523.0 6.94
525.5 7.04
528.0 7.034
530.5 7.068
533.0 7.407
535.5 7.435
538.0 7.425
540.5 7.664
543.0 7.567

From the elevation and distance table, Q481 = 1.33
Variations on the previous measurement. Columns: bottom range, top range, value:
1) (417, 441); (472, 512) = 1.29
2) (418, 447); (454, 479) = 1.32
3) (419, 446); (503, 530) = 1.46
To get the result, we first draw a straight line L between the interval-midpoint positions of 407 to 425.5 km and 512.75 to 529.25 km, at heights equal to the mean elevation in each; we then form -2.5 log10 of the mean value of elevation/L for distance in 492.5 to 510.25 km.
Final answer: 0.05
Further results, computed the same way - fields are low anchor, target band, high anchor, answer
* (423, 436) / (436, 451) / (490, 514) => 0.32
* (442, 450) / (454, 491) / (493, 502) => -0.15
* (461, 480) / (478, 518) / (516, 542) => 0.03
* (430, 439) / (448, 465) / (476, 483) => -0.19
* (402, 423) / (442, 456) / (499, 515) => 0.28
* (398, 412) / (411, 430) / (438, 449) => -0.12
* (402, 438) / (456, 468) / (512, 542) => 0.00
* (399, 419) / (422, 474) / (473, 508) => 0.22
